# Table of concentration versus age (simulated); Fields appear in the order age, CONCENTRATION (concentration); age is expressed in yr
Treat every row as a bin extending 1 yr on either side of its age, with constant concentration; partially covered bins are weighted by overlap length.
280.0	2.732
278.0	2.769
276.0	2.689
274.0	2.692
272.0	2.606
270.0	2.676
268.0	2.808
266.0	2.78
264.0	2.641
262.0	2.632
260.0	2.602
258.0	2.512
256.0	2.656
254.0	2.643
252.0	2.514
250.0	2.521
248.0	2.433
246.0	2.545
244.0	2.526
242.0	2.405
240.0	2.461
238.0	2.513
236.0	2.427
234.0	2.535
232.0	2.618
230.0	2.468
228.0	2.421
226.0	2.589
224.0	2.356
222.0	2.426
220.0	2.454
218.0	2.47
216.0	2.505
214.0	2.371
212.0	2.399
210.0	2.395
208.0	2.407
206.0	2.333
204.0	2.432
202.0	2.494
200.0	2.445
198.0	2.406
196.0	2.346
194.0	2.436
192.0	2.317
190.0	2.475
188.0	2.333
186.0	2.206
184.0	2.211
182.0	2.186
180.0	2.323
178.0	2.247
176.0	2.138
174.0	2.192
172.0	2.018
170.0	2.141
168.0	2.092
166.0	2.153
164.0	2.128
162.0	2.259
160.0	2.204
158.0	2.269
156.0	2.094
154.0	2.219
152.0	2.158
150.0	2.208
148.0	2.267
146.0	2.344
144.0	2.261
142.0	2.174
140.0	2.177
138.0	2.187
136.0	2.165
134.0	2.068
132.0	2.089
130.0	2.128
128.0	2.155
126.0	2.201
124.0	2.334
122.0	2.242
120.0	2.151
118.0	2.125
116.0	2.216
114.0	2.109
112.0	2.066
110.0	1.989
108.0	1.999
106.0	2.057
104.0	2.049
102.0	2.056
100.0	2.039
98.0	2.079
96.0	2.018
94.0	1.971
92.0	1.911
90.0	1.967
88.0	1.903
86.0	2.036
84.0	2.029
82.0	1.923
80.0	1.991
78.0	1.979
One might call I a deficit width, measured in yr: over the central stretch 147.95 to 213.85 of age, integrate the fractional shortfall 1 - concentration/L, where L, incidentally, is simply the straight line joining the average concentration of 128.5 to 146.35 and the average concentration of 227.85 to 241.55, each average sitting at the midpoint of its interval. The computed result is 1.2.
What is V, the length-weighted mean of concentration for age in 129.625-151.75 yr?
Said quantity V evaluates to 2.19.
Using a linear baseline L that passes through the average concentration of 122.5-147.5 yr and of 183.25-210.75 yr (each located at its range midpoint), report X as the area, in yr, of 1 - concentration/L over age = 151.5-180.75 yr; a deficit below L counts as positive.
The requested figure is 1.4 yr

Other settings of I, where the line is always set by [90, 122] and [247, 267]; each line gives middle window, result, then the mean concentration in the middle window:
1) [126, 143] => 0.1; 2.15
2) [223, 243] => 0.2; 2.48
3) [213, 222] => 0.0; 2.45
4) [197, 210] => -0.1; 2.42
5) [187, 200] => -0.1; 2.39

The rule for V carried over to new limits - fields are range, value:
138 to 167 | 2.21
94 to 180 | 2.15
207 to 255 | 2.48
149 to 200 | 2.23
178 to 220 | 2.37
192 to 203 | 2.42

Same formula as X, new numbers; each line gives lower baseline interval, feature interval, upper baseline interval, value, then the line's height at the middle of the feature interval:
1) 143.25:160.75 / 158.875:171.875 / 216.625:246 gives 0.65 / 2.27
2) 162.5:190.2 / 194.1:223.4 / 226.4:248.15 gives -0.84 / 2.35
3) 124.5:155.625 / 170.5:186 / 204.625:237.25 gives 0.83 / 2.31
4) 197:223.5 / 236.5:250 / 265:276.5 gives 0.51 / 2.58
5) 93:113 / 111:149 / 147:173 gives -1.53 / 2.1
